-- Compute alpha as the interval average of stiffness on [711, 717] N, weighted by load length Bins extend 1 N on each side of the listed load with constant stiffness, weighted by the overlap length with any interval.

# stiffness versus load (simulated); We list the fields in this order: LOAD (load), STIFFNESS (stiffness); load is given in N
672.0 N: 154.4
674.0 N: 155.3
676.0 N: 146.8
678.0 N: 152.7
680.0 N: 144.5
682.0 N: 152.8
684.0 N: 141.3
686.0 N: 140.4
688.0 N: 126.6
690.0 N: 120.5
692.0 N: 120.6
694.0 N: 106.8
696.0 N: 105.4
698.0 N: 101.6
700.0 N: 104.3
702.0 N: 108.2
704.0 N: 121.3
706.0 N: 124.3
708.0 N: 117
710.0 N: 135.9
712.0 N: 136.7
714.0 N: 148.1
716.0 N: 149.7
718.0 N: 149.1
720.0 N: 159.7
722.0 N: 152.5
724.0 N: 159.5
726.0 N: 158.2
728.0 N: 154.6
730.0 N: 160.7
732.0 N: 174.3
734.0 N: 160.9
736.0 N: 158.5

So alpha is 145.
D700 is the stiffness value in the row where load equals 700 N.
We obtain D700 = 104.3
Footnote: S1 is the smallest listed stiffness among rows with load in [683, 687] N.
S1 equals 140.4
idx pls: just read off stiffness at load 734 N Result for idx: 160.9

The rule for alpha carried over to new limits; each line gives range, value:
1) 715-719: 149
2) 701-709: 118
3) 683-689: 136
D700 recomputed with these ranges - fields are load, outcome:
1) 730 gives 160.7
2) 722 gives 152.5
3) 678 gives 152.7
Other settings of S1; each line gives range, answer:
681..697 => 105.4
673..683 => 144.5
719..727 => 152.5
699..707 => 104.3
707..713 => 117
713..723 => 148.1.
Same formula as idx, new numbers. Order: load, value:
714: 148.1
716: 149.7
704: 121.3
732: 174.3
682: 152.8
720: 159.7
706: 124.3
